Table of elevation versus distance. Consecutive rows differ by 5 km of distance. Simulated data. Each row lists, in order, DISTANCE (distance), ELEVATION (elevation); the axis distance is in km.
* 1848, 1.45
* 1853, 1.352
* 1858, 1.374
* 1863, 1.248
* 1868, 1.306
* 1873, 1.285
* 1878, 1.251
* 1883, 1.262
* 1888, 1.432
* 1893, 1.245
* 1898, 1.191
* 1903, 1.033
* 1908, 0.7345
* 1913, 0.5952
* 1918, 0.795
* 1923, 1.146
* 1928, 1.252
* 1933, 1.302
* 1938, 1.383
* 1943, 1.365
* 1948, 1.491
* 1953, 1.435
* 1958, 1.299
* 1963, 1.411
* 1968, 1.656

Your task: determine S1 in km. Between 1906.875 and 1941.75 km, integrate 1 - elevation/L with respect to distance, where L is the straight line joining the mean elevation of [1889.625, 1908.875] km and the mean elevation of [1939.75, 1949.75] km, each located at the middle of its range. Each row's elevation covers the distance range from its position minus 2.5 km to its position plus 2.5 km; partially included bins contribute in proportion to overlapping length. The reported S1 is 6.37 km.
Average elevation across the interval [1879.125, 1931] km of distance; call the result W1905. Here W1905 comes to 1.08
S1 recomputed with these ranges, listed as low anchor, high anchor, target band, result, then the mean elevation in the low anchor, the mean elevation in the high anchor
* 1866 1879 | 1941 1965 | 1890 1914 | 6.0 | 1.28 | 1.4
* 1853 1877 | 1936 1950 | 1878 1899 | 0.8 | 1.31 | 1.41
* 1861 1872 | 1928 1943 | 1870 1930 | 9.2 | 1.28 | 1.33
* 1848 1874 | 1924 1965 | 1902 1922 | 8.1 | 1.33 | 1.36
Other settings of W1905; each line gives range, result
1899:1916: 0.823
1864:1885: 1.27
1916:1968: 1.31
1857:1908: 1.23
